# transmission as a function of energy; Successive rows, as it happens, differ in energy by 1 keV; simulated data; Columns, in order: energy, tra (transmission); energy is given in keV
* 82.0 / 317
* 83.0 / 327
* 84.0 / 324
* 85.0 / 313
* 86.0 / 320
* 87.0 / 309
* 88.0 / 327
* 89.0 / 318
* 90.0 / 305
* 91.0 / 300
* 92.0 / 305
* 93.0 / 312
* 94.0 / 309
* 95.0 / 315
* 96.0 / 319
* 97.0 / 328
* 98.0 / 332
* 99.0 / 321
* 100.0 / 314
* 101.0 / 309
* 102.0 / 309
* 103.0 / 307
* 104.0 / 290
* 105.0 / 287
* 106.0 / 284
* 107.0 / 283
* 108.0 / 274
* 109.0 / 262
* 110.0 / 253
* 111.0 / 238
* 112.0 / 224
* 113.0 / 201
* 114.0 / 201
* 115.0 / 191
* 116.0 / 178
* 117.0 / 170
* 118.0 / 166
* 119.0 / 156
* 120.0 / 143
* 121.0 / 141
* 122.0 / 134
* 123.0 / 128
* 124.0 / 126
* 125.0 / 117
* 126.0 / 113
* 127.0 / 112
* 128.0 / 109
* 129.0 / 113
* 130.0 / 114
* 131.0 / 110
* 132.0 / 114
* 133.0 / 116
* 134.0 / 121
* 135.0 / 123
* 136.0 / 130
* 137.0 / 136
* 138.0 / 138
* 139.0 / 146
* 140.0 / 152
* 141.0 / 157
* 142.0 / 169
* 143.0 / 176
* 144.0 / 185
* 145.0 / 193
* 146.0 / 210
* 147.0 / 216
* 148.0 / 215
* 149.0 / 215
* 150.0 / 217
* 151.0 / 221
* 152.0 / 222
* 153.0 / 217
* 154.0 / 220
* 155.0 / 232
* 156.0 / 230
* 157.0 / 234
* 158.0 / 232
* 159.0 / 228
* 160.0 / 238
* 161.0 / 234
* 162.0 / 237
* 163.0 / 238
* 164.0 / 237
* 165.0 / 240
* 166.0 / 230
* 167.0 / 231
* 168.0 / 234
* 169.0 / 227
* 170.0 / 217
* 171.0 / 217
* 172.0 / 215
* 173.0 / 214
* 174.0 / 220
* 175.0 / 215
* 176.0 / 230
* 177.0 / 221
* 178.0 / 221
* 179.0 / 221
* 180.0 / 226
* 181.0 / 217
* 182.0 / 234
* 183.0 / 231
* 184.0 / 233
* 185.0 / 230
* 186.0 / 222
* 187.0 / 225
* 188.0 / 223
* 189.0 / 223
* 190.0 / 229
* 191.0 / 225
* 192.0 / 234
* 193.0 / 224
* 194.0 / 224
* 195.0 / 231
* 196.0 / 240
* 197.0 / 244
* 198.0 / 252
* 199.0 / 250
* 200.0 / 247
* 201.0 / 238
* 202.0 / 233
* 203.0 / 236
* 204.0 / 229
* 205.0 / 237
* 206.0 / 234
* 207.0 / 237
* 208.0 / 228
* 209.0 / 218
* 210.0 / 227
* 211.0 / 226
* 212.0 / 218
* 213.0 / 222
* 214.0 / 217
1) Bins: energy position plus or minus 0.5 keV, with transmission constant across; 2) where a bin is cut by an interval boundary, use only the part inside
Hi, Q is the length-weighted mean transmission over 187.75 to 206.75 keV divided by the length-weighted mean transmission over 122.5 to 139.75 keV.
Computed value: 1.92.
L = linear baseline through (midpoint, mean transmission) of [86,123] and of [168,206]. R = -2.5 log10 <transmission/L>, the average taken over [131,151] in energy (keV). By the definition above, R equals 0.435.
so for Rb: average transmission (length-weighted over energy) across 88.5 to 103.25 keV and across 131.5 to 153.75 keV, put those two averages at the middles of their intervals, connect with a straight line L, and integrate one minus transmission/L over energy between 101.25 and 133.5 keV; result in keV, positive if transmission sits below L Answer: 8.7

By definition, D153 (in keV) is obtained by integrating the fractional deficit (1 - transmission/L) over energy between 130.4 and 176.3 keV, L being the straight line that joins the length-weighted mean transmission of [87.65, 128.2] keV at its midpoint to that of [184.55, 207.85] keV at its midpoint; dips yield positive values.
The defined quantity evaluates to 7.3 keV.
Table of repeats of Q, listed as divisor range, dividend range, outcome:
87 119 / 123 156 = 0.59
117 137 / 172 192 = 1.77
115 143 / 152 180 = 1.67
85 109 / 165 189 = 0.73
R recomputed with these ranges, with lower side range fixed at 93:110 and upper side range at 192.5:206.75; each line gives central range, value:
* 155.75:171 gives 0.13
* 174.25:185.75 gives 0.11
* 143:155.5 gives 0.26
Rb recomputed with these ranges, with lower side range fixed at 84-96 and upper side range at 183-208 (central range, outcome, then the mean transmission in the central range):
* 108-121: 4.22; 199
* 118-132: 7.88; 125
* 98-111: 0.50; 291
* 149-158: 1.39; 224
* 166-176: 1.18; 222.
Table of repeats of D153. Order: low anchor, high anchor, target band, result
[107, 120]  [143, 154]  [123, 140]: 7.10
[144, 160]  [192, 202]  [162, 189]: 0.40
